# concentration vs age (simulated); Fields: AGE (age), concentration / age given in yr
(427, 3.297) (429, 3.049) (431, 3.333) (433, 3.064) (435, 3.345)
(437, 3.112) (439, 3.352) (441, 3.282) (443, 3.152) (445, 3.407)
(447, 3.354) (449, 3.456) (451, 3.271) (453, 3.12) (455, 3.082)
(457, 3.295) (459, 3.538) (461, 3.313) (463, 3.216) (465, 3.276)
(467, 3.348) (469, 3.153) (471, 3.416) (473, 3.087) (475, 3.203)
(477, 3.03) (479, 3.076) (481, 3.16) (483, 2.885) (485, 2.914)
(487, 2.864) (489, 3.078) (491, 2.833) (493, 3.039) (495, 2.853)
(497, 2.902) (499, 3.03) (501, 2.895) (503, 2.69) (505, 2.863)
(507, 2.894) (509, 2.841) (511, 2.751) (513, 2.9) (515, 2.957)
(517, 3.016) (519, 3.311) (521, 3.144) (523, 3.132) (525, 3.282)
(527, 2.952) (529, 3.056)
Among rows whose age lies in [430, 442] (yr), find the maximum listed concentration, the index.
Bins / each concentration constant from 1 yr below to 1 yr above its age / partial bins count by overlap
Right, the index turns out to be 3.352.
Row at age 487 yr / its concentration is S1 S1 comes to 2.864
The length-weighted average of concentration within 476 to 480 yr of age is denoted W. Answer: 3.05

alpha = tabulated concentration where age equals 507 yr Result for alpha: 2.894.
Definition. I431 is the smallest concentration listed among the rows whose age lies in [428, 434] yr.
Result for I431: 3.049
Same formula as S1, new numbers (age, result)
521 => 3.144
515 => 2.957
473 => 3.087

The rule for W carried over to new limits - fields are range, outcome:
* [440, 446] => 3.28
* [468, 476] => 3.21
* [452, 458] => 3.17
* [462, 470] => 3.25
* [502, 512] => 2.81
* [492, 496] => 2.95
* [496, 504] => 2.88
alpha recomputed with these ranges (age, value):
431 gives 3.333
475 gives 3.203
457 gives 3.295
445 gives 3.407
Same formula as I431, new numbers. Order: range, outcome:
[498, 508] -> 2.69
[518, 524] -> 3.132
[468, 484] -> 2.885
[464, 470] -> 3.153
